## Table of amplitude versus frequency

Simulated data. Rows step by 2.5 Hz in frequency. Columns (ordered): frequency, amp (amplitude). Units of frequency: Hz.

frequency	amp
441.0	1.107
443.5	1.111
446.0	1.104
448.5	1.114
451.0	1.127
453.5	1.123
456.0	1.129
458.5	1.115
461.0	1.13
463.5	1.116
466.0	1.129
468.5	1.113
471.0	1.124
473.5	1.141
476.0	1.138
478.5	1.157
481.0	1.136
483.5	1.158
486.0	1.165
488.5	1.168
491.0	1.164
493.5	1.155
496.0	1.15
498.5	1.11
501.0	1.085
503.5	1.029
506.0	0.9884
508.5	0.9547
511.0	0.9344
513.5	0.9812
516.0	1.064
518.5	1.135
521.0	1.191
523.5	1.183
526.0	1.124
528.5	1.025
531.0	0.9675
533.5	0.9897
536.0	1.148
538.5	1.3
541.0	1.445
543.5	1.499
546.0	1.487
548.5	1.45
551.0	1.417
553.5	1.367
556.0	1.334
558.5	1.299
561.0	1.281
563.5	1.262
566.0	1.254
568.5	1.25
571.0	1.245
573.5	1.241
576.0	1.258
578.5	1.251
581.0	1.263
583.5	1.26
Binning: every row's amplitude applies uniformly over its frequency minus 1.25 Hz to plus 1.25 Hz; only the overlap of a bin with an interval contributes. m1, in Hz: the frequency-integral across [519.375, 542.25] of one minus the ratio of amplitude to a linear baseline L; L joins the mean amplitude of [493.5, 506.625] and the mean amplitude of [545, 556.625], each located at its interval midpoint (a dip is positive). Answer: 2.4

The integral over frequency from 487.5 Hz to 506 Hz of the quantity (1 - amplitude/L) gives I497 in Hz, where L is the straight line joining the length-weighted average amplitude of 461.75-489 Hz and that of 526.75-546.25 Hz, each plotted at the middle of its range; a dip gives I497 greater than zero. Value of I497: 0.8 Hz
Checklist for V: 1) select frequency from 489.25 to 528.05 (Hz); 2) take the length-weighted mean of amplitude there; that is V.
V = 1.08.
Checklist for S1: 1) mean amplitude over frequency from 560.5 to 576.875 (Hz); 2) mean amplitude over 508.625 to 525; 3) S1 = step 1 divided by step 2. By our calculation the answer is 1.2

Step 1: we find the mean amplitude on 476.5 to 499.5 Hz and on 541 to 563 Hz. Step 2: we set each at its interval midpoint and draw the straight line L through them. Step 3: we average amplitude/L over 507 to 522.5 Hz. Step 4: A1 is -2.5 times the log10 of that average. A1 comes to 0.20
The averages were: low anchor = 1.15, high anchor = 1.39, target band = 1.04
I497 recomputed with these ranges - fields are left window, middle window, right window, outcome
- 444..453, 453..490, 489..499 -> -0.1 Hz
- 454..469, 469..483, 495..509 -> -0.5 Hz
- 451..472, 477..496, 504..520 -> -1.6 Hz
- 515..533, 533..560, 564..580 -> -4.2 Hz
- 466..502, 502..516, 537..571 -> 2.6 Hz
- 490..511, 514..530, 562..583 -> 0.2 Hz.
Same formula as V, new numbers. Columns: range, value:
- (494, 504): 1.1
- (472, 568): 1.18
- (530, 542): 1.17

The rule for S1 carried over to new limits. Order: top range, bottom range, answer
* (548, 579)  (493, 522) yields 1.22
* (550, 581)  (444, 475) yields 1.15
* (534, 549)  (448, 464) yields 1.22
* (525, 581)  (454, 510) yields 1.14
